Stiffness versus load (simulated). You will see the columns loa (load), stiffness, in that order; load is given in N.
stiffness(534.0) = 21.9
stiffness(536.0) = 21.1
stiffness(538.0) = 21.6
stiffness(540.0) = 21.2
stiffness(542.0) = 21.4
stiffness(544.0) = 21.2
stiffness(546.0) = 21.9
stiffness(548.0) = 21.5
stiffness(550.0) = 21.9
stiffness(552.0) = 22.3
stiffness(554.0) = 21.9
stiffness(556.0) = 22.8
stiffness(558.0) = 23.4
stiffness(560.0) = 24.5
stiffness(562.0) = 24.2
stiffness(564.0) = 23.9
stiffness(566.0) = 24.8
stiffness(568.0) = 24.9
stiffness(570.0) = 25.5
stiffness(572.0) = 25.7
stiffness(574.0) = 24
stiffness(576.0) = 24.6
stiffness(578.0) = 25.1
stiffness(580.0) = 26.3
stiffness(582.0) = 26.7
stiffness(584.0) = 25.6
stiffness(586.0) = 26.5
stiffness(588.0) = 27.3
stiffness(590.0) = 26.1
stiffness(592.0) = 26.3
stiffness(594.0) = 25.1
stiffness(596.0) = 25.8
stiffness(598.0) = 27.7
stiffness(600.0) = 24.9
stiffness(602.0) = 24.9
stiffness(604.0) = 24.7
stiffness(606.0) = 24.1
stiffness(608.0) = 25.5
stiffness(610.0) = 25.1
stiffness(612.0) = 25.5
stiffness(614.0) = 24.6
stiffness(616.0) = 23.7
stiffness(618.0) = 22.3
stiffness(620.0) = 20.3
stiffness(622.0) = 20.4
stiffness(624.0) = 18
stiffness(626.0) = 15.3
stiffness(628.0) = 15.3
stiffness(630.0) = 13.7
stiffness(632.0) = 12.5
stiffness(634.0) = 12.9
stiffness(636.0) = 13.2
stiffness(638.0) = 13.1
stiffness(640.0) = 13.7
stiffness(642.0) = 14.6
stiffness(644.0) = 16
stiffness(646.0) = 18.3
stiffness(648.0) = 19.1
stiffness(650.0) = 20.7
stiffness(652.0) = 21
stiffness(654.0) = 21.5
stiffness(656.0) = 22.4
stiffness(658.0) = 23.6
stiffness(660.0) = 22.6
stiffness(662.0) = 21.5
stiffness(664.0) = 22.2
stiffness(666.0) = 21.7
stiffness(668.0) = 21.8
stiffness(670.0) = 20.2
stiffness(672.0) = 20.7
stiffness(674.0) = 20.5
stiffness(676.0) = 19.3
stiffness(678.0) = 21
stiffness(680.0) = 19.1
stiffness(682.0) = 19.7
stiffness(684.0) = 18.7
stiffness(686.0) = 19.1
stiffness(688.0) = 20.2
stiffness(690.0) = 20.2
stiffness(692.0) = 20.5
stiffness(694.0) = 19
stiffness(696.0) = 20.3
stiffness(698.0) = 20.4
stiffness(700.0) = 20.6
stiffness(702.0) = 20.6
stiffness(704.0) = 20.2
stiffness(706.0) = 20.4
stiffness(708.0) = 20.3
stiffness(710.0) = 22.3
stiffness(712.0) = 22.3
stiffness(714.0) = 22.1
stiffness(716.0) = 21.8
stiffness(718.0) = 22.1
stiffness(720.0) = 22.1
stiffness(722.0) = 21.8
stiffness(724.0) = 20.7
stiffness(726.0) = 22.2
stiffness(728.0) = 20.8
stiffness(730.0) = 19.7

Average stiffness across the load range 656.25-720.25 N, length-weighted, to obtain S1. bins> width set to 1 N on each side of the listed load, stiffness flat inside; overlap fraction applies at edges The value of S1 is 20.9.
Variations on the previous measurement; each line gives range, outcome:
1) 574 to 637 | 22.6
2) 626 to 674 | 18.3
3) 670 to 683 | 20.1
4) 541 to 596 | 24.3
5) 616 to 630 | 18.6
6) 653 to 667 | 22.2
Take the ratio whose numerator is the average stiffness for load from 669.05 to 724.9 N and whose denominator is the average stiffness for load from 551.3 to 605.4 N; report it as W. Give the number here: 0.82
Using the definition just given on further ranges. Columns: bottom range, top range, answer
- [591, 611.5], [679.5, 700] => 0.78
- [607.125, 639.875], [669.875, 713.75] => 1.09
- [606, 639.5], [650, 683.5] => 1.12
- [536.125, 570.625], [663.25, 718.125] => 0.90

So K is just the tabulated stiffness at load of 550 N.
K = 21.9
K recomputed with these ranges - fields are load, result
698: 20.4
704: 20.2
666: 21.7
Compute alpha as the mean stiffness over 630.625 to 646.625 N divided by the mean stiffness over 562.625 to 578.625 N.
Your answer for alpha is 0.57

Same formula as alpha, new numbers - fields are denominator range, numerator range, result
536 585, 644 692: 0.87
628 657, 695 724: 1.28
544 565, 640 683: 0.89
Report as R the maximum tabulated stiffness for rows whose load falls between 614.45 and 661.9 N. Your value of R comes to 23.7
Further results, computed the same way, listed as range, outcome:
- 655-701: 23.6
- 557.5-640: 27.7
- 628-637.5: 15.3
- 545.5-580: 26.3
